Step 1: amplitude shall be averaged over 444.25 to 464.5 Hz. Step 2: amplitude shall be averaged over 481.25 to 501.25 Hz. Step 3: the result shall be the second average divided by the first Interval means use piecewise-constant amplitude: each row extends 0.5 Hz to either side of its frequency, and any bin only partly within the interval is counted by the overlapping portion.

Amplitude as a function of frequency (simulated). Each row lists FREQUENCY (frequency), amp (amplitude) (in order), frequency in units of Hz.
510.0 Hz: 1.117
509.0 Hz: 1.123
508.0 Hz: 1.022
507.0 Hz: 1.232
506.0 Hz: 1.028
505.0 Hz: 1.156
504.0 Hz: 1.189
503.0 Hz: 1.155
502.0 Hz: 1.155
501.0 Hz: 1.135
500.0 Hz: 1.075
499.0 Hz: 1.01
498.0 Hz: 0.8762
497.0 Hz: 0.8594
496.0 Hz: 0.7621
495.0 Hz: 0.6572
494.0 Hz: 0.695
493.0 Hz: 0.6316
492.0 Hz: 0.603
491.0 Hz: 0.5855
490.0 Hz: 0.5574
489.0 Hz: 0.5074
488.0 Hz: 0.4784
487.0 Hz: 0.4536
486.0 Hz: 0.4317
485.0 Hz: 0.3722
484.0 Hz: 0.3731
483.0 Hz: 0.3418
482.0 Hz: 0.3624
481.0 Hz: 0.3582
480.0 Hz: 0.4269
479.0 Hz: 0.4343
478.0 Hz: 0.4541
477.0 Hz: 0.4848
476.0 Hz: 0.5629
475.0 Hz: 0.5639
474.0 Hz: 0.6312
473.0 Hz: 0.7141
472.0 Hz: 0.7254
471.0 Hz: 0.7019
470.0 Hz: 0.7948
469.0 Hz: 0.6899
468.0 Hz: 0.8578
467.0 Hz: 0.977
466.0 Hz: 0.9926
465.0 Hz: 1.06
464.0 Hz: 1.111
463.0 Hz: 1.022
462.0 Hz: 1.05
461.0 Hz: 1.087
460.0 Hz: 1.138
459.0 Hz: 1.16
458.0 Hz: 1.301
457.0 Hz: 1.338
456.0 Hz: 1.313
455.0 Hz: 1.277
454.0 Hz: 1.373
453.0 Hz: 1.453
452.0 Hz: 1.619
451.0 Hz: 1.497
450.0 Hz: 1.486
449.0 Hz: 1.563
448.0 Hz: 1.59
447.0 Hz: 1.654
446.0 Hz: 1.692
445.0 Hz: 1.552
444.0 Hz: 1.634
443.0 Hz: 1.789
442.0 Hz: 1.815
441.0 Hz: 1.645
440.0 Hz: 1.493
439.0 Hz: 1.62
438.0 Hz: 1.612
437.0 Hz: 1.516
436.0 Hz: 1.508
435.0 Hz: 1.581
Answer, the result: 0.46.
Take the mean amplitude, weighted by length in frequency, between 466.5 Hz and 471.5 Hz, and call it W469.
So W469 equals 0.804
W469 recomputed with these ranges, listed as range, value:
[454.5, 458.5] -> 1.31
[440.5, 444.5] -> 1.72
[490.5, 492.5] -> 0.594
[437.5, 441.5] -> 1.59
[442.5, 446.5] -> 1.67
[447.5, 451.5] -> 1.53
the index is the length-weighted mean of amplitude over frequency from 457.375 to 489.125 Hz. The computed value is 0.712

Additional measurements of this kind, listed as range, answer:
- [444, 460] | 1.45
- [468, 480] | 0.617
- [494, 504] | 0.963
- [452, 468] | 1.18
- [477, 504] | 0.651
